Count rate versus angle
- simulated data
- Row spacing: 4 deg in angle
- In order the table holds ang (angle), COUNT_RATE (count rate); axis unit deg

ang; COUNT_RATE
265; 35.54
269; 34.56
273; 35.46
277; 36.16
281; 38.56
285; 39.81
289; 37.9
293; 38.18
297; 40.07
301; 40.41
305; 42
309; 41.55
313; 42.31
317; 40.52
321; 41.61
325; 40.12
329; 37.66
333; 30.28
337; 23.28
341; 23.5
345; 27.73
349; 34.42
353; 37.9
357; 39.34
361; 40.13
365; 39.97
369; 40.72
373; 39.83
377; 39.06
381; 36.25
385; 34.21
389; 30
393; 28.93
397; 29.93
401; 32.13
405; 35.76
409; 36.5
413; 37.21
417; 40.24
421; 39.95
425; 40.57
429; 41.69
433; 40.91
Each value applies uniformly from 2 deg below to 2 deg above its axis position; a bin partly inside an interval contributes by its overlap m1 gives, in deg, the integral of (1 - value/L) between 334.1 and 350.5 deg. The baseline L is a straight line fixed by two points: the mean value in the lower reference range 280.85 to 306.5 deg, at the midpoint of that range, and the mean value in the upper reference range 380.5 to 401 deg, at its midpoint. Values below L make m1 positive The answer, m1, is 3.9 deg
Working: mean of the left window 39.6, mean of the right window 31.6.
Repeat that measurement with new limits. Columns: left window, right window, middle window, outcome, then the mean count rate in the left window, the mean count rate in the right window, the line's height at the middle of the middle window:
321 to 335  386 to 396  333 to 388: -3.0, 36.8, 30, 33.3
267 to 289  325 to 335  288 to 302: -1.1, 37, 35.2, 36.4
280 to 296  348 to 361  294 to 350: 3.1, 38.7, 37.9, 38.3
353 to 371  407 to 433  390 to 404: 3.2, 39.8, 39.5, 39.6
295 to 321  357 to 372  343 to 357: 2.1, 41.2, 40.1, 40.4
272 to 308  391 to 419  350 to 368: -1.5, 38.9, 34.4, 36.2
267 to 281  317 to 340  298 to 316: -3.2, 35.8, 34.6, 35.1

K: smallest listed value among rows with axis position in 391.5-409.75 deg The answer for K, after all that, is 28.93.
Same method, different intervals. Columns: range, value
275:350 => 23.28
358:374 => 39.83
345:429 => 27.73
